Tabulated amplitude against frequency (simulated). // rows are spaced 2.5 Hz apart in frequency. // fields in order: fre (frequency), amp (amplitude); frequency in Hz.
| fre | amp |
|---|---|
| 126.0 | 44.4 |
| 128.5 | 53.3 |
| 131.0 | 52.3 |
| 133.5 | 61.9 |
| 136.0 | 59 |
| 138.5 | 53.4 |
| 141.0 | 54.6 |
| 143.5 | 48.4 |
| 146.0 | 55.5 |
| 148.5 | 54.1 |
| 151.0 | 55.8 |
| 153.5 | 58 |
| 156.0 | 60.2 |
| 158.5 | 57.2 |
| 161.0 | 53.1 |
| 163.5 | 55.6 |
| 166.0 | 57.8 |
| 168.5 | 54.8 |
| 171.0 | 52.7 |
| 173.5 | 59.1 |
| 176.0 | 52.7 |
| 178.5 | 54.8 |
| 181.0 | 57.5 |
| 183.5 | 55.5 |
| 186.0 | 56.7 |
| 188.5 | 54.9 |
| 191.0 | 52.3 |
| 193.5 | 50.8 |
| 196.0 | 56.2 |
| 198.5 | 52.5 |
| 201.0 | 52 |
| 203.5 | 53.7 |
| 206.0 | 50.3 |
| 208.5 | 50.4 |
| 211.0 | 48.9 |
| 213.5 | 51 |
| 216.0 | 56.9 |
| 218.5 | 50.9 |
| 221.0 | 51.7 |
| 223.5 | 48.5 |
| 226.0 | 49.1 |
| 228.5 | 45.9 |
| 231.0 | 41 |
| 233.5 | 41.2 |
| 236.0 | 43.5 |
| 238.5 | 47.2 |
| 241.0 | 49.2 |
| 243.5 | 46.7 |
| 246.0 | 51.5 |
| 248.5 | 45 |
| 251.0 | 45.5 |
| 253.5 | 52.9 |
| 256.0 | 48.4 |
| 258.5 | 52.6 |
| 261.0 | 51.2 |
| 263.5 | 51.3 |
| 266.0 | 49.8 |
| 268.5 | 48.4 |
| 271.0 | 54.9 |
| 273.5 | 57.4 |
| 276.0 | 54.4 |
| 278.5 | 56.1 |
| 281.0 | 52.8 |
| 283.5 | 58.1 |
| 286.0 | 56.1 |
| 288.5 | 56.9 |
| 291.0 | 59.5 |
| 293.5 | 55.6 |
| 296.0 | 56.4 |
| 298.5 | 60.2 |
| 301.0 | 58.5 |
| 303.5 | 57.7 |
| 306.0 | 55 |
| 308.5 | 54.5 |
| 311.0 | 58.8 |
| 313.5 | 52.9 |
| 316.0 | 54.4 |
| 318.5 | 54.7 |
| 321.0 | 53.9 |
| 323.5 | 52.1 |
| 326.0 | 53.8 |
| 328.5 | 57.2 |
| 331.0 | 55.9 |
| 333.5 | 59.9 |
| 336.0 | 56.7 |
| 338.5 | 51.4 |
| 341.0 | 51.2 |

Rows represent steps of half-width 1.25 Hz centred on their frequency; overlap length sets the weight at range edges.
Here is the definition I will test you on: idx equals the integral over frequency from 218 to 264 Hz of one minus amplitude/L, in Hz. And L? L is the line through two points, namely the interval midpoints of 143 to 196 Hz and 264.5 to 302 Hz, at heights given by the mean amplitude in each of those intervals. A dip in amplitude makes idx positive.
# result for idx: 6.2 Hz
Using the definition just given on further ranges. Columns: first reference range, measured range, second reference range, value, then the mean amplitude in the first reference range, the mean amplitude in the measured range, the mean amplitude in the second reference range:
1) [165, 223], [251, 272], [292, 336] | 1.6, 53.6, 50.8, 56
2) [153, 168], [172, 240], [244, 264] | 2.7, 56.8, 51.3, 49.6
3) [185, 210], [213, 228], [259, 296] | 0.6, 52.9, 51.1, 54.5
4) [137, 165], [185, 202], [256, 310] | 0.5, 55.1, 53.6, 55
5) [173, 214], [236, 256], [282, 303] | 2.8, 53.4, 48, 57.6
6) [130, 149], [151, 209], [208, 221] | -1.7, 55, 54.8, 51.7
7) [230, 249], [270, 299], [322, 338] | -3.3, 45.8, 56.5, 55.7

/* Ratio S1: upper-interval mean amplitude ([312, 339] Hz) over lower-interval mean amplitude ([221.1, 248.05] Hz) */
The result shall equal 1.2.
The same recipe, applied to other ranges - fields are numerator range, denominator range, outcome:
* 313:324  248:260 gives 1.09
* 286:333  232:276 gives 1.14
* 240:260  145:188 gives 0.88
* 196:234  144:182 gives 0.90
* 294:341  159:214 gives 1.03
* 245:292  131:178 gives 0.95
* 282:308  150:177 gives 1.02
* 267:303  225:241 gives 1.25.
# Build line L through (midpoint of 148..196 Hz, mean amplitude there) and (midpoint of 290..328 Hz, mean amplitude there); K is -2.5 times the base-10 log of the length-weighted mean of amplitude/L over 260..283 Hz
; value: 0.05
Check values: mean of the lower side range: 55.5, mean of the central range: 53.1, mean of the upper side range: 55.9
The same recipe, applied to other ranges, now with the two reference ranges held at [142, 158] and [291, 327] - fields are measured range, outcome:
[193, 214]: 0.075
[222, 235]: 0.224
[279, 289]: -0.004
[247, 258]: 0.152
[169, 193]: 0.010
